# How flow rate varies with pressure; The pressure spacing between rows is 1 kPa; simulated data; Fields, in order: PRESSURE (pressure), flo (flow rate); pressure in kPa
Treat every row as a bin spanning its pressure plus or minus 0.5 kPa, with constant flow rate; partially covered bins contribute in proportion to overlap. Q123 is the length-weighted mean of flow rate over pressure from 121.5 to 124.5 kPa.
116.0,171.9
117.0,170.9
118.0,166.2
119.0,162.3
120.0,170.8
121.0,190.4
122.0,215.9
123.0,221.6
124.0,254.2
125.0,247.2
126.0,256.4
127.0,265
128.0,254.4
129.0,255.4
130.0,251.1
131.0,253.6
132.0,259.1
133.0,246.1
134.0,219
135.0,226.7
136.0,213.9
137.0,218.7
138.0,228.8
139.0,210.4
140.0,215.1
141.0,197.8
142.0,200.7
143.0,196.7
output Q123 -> 231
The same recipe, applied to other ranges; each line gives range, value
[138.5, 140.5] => 213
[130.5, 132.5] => 256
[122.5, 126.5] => 245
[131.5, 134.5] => 241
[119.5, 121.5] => 181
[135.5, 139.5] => 218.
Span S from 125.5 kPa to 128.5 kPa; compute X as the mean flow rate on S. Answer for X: 259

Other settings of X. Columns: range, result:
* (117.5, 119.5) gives 164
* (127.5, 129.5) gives 255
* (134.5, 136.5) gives 220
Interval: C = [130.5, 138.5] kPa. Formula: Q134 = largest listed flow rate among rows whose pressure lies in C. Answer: 259.1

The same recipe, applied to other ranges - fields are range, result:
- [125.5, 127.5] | 265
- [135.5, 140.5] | 228.8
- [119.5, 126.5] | 256.4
